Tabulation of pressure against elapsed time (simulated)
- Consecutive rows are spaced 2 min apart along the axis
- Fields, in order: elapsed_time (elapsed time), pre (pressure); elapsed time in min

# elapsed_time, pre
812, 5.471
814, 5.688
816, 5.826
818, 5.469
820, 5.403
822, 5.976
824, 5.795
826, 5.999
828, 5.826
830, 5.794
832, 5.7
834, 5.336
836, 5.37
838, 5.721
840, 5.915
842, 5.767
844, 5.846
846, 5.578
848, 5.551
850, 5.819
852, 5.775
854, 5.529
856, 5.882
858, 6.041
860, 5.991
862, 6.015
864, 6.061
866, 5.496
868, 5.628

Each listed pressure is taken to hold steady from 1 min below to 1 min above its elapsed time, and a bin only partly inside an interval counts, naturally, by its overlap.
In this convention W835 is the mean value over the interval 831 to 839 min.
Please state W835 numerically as 5.53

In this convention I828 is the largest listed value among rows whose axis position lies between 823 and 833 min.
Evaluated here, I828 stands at 5.999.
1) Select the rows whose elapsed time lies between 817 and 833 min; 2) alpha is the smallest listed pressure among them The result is 5.403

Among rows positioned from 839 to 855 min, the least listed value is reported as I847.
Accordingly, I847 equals 5.529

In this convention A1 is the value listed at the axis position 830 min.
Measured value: 5.794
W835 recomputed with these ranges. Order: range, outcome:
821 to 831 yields 5.88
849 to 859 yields 5.81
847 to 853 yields 5.72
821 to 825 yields 5.89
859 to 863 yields 6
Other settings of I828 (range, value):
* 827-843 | 5.915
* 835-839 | 5.721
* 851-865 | 6.061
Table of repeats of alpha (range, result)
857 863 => 5.991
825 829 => 5.826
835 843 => 5.37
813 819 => 5.469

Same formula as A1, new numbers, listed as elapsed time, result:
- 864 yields 6.061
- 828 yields 5.826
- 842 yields 5.767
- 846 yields 5.578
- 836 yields 5.37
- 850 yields 5.819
